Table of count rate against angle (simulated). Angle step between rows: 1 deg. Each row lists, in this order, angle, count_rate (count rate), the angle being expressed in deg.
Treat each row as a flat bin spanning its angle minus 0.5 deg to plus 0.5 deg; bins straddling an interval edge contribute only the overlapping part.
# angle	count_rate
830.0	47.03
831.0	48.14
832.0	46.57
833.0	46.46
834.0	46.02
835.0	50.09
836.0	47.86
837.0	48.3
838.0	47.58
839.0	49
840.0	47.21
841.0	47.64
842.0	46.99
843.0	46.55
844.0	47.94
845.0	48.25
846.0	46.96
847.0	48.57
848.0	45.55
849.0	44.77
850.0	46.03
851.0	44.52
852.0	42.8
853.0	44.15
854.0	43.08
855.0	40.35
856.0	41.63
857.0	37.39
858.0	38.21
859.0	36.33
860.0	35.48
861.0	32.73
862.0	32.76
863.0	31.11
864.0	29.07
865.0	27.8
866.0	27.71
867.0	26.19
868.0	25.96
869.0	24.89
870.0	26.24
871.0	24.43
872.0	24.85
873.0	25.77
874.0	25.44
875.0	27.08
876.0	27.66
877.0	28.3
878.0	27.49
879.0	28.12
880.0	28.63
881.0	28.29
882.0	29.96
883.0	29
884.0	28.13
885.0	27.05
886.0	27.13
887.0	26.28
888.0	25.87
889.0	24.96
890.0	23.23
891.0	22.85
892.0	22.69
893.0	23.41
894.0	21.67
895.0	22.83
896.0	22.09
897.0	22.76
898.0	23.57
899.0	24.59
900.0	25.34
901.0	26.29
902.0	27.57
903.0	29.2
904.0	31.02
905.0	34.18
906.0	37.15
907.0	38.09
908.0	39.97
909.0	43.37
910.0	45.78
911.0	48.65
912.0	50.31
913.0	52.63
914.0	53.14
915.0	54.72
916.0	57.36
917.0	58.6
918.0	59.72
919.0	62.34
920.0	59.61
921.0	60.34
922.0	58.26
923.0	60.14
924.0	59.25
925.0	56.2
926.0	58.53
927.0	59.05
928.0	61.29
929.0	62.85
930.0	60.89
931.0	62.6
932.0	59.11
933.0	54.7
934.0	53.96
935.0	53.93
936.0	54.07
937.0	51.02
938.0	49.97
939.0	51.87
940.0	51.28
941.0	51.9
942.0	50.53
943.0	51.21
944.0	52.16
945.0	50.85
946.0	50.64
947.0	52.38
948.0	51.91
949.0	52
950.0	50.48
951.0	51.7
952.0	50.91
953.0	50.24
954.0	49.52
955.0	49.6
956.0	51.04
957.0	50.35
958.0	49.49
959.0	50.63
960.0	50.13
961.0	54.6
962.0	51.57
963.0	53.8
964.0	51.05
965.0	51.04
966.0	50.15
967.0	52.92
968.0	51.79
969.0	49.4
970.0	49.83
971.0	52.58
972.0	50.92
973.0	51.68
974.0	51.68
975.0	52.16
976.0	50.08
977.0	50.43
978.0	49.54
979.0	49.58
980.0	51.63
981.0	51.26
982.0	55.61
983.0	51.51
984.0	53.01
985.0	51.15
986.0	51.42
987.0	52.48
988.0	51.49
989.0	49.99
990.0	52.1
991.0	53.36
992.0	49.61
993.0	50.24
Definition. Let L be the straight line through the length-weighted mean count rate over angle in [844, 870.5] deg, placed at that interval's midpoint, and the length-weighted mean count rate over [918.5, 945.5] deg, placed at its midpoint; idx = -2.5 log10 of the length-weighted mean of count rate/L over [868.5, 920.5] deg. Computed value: 0.39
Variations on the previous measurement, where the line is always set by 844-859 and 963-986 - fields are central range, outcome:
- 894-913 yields 0.379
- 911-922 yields -0.184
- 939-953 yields -0.038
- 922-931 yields -0.232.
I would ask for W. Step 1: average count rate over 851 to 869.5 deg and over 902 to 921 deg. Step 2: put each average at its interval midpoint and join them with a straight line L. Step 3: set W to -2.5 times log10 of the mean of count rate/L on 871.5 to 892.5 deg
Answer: 0.440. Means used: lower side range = 34.6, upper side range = 47.4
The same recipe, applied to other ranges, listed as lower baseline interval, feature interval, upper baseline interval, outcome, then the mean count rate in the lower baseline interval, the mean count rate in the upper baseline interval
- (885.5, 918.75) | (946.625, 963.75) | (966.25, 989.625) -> -0.11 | 35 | 51.4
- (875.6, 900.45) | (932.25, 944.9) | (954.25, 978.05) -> -0.24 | 25.7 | 51.1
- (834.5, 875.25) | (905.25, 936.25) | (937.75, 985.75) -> -0.18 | 38.5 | 51.3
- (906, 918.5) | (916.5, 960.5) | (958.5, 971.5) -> -0.08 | 49.7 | 51.5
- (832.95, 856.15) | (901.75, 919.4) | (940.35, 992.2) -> 0.07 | 46.2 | 51.3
